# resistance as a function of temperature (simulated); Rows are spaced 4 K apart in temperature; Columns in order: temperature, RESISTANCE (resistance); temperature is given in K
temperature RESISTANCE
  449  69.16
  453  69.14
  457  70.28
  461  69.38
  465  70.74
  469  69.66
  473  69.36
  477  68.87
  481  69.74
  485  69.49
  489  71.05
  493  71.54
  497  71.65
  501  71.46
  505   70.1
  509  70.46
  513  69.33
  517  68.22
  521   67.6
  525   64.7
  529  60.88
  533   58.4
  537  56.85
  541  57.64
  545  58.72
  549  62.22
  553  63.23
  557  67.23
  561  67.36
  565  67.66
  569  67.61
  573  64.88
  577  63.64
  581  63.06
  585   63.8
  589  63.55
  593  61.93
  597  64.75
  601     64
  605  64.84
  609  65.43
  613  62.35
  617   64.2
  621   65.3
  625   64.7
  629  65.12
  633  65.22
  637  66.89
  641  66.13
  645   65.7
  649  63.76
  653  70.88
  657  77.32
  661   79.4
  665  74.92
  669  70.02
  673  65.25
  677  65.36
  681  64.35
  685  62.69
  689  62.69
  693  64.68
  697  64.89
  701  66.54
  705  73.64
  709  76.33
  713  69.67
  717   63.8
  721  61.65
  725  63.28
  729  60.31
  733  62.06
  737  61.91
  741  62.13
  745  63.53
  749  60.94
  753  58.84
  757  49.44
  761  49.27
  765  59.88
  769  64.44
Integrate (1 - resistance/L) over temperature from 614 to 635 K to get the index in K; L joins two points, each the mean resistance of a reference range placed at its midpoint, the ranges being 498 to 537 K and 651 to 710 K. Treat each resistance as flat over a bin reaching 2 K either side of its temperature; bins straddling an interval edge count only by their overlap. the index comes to 1.05 K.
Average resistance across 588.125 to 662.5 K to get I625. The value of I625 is 66.3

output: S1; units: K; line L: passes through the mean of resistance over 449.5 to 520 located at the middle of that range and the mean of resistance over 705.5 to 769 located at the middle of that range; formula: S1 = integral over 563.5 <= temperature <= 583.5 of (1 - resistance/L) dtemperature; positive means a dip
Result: 0.6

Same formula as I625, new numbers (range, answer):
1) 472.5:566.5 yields 66.4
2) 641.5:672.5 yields 71.1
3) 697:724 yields 68.1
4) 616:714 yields 67.8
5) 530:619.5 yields 63.3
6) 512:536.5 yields 64.2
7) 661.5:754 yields 65.5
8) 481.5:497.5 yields 70.8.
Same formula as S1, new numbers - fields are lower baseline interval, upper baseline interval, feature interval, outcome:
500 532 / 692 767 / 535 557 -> 2.1 K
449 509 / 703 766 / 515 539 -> 2.1 K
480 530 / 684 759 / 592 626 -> 1.2 K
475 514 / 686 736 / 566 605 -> 2.4 K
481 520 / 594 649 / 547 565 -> 0.7 K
